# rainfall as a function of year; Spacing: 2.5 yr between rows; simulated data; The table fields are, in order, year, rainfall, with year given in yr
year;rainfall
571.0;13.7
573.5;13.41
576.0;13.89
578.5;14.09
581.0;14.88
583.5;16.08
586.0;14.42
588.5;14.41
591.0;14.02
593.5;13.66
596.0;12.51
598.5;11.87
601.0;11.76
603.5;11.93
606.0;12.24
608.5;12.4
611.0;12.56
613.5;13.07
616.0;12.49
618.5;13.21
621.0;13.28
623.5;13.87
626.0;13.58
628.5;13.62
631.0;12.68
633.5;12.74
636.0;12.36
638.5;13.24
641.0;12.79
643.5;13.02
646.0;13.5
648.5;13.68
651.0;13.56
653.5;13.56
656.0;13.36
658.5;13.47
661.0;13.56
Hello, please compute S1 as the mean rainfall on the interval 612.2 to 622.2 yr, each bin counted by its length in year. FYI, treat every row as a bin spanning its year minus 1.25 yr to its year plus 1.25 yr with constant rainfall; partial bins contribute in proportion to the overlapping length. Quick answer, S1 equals 13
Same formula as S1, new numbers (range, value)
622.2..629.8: 13.7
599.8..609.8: 12.1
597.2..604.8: 11.9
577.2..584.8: 15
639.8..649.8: 13.3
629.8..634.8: 12.7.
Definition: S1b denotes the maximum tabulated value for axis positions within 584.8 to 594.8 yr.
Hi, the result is 14.42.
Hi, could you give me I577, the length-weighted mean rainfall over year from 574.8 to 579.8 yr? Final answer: 14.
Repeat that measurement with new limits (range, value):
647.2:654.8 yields 13.6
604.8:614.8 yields 12.6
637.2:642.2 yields 13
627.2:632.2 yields 13.2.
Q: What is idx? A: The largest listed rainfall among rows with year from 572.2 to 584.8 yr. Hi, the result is 16.08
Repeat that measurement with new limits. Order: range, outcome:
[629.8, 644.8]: 13.24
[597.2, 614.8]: 13.07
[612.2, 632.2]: 13.87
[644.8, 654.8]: 13.68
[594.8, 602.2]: 12.51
